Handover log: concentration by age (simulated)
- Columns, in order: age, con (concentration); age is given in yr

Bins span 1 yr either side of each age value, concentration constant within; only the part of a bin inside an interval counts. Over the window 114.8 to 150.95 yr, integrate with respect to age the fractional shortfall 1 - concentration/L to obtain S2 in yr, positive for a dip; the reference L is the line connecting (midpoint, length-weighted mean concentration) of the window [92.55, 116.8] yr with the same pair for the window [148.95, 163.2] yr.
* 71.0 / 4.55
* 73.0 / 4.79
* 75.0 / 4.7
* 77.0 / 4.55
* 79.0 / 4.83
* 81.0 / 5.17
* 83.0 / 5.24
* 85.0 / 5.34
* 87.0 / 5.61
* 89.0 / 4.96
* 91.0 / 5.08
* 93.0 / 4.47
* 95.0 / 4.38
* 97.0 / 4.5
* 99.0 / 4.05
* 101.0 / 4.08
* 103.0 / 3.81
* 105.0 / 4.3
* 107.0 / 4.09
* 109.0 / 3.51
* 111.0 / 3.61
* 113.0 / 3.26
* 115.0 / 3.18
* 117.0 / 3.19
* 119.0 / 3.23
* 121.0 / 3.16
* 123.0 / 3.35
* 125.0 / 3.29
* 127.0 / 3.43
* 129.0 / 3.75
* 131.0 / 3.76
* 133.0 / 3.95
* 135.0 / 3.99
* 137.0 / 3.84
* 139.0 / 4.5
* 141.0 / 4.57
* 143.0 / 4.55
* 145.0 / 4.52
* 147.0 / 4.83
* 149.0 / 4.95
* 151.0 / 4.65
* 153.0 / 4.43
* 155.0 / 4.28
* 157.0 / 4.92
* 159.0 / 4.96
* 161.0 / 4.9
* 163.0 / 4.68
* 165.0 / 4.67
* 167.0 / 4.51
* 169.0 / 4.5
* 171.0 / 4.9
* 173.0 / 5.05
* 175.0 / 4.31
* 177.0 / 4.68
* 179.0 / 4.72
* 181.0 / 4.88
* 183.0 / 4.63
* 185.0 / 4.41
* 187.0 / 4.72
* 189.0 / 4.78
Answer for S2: 3.6 yr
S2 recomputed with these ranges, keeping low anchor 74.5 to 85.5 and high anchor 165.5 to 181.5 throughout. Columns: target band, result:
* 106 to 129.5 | 7.0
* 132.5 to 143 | 1.3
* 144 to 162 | 0.1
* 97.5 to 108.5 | 1.9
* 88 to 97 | 0.4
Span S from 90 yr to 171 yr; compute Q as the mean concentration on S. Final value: 4.15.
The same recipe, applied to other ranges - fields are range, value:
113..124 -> 3.23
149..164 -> 4.71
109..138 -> 3.5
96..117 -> 3.81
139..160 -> 4.66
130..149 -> 4.31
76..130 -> 4.13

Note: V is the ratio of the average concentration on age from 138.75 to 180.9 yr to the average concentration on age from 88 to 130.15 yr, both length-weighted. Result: 1.2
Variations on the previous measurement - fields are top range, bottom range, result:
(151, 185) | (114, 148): 1.22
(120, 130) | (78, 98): 0.68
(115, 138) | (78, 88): 0.67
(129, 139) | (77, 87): 0.77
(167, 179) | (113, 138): 1.34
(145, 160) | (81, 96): 0.94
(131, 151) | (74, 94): 0.88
